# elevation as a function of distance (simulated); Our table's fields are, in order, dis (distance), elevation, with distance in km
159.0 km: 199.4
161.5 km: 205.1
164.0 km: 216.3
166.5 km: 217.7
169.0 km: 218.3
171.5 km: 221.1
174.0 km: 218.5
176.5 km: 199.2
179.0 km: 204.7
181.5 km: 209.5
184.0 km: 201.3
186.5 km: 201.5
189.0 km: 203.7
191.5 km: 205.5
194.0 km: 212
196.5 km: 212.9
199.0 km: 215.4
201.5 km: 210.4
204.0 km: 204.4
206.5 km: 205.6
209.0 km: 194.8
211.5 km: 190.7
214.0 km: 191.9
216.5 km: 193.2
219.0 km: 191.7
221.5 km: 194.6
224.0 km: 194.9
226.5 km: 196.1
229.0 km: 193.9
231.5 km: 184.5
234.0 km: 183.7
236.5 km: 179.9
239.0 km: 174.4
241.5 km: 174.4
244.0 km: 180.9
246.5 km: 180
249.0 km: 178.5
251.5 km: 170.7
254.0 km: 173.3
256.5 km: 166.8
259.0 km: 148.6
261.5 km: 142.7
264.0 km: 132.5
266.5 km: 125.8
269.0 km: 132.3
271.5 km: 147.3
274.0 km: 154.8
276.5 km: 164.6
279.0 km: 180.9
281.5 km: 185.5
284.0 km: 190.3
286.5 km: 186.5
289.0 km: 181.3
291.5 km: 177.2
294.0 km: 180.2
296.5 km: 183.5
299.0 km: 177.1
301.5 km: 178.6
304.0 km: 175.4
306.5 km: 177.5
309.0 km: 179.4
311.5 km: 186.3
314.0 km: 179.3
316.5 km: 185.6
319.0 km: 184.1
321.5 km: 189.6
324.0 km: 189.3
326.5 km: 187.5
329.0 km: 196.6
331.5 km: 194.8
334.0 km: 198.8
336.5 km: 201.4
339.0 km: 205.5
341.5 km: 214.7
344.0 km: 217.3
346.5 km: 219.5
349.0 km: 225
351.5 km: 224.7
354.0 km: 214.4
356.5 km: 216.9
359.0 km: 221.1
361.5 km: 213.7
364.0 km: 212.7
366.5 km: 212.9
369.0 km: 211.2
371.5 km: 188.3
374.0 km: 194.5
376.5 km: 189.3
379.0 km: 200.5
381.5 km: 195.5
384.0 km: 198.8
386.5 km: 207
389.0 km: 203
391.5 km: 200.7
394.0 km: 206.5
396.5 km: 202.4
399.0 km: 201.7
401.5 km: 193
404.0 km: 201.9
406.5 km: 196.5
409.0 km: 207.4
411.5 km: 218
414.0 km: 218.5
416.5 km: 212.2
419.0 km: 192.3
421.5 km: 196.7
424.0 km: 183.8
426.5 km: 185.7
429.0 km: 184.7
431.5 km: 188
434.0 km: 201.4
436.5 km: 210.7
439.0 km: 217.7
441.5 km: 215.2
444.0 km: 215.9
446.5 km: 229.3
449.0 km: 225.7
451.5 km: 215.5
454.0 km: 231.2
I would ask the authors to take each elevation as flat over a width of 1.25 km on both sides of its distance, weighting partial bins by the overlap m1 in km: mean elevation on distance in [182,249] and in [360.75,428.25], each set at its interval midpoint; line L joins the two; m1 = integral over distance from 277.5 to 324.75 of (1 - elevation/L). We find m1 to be 3.7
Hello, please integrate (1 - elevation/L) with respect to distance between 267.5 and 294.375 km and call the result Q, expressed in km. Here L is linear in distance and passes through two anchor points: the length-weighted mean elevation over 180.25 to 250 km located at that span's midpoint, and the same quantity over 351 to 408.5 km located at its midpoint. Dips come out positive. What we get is 3.9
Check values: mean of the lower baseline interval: 195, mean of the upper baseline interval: 204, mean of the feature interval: 170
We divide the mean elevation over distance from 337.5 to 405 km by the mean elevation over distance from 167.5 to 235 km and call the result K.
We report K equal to 1.02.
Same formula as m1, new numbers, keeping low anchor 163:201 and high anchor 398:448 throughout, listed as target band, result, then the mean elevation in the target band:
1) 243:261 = 3.3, 170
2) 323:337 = 0.8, 194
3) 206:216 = 0.7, 195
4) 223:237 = 1.3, 189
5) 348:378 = -0.7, 210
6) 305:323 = 2.1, 183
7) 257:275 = 5.8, 141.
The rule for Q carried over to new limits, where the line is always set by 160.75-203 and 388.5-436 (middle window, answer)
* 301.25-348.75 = 2.3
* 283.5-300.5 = 1.9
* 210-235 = 2.0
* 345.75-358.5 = -1.1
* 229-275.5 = 9.7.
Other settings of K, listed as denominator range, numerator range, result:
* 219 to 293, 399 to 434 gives 1.15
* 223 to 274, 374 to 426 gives 1.20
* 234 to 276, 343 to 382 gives 1.31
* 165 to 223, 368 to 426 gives 0.98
